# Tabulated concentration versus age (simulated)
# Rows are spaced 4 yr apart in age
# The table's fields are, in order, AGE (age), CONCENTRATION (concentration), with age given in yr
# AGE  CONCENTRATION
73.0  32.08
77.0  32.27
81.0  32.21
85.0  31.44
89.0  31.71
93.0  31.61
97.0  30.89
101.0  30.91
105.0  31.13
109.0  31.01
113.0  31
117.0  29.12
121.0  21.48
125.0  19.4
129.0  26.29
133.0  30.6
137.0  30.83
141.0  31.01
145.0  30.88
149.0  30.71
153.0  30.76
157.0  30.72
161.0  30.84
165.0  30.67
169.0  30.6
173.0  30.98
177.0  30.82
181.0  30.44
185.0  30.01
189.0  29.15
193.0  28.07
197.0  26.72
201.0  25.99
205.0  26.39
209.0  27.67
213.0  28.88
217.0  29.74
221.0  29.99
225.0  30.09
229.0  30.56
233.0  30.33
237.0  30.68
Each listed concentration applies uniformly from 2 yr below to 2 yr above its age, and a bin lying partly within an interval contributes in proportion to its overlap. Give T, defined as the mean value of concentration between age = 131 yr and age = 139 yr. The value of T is 30.7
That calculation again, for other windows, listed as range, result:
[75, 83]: 32.2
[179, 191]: 29.9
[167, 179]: 30.8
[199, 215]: 27.2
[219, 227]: 30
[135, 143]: 30.9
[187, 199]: 28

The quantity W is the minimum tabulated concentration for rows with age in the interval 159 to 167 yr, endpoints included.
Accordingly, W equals 30.67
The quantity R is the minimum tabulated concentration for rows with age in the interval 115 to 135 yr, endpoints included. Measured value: 19.4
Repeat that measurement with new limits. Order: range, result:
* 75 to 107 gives 30.89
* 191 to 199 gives 26.72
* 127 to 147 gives 26.29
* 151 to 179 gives 30.6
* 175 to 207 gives 25.99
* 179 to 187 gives 30.01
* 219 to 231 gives 29.99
